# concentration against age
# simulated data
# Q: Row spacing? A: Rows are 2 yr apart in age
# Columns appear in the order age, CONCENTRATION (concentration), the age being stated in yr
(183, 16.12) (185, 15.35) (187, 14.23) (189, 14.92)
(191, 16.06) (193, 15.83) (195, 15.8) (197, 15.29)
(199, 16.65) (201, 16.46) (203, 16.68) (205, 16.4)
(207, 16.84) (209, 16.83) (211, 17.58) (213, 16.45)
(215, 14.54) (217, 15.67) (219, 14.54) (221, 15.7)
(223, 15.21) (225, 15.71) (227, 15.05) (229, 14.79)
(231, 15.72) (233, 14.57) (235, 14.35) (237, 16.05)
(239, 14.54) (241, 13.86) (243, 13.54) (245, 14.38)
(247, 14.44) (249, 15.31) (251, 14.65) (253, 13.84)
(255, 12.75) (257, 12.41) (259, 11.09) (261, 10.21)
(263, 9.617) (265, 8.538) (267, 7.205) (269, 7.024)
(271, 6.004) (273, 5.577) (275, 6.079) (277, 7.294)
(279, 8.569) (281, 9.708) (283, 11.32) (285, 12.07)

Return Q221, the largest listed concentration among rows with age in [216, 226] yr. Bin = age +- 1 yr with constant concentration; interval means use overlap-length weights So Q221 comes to 15.71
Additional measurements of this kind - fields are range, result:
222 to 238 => 16.05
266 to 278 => 7.294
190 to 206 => 16.68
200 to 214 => 17.58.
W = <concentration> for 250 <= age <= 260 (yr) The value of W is 12.9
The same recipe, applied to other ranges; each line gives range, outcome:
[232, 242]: 14.7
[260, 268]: 8.89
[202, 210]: 16.7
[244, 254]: 14.5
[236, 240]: 15.3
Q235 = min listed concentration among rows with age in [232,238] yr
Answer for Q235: 14.35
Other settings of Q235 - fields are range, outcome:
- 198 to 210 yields 16.4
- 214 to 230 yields 14.54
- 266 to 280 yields 5.577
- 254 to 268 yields 7.205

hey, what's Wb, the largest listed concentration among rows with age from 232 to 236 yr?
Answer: 14.57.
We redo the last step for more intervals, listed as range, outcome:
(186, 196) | 16.06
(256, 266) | 12.41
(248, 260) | 15.31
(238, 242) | 14.54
